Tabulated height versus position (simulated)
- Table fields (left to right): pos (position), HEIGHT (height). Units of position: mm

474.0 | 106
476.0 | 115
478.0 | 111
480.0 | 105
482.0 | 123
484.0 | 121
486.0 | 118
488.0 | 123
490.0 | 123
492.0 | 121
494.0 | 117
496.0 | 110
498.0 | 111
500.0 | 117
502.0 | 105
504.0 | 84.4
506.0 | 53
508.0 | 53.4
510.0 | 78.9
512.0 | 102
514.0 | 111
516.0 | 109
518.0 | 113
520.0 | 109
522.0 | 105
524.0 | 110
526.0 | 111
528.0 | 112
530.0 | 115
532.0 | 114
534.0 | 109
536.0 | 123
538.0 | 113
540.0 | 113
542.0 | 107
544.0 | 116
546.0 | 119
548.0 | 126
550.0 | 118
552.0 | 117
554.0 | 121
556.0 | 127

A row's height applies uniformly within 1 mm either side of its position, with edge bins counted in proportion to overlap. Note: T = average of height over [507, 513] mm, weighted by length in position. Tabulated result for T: 78.1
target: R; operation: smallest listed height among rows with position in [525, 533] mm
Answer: 111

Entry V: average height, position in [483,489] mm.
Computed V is 121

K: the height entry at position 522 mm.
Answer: 105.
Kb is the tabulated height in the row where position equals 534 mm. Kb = 109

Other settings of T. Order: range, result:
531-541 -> 114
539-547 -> 114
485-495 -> 120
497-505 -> 104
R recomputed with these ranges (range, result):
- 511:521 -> 102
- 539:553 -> 107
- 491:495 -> 117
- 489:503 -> 105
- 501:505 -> 84.4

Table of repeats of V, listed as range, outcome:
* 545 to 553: 120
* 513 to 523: 109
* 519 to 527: 109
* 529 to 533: 114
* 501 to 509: 74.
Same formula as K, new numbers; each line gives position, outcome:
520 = 109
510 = 78.9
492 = 121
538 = 113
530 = 115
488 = 123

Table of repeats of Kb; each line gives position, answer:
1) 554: 121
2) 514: 111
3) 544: 116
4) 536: 123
